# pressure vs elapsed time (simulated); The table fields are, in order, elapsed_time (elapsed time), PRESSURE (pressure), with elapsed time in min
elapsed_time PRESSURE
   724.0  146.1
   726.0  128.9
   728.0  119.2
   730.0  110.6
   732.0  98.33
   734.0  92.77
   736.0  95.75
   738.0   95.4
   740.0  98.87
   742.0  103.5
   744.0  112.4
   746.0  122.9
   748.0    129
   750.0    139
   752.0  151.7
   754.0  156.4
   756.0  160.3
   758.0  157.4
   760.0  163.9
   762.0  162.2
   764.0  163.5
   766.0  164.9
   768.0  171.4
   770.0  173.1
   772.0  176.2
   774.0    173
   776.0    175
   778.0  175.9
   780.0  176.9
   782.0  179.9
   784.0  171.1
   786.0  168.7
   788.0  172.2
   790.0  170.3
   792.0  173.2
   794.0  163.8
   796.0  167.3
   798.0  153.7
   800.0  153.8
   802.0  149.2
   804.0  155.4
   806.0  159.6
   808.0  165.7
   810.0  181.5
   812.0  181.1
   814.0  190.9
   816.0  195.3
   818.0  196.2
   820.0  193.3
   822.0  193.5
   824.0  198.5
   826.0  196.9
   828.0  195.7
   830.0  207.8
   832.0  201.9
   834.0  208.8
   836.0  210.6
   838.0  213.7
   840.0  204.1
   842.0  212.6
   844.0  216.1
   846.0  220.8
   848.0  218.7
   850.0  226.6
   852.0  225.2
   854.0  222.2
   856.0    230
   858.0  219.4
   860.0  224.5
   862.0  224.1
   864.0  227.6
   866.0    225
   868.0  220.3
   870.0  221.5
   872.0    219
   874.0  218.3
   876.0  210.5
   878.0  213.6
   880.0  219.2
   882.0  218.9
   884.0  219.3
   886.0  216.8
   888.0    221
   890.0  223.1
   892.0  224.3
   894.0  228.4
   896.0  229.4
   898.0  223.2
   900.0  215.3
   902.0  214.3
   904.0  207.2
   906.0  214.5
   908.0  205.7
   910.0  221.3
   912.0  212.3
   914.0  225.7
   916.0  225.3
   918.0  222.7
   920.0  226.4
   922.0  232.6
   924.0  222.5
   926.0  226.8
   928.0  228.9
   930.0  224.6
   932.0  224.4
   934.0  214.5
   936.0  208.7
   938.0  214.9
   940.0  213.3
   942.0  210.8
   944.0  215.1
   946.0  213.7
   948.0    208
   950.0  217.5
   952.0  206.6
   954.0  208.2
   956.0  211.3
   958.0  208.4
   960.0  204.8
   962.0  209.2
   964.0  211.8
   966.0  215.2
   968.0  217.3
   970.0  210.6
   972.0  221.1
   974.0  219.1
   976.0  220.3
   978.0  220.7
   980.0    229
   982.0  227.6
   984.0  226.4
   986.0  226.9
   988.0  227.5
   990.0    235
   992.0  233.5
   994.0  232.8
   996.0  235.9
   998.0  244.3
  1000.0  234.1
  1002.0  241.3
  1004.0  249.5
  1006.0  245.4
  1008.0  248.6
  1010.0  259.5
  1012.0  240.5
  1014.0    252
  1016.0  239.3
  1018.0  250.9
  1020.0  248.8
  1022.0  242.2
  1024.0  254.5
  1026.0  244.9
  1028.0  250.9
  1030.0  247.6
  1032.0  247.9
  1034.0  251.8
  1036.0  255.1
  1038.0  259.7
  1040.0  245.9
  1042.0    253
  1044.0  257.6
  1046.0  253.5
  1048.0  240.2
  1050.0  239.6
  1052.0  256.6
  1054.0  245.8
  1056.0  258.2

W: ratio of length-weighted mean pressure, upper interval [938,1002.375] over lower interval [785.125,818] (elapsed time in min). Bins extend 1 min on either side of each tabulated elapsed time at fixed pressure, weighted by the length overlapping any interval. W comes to 1.30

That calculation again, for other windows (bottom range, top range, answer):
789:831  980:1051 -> 1.37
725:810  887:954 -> 1.47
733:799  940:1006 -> 1.46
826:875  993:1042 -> 1.14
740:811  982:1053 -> 1.54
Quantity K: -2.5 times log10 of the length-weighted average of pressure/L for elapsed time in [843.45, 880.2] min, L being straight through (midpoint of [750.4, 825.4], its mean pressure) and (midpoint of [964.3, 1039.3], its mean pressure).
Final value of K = -0.14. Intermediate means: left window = 171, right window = 238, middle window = 221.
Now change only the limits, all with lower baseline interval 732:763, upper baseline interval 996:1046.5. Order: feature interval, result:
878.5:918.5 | -0.13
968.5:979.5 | 0.04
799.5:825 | -0.14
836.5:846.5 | -0.25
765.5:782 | -0.24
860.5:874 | -0.23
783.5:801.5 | -0.12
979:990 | 0.02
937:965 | 0.03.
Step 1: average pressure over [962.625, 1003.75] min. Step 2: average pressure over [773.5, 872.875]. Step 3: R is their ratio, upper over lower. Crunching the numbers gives 1.17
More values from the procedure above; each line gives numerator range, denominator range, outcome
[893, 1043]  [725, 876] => 1.30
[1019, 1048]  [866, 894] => 1.14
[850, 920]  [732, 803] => 1.46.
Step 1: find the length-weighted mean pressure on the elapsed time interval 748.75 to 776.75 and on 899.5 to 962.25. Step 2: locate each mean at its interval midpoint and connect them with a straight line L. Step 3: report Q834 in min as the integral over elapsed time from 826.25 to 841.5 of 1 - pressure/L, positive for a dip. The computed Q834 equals -1.7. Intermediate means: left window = 163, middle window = 206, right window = 216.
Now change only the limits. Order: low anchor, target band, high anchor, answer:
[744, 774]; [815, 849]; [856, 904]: -1.8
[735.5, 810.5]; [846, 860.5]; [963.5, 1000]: -3.3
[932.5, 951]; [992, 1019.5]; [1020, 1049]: -0.6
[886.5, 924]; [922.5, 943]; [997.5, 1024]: 0.7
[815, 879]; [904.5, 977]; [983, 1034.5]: 4.3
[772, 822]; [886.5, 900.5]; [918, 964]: -1.5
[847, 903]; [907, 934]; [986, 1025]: 0.7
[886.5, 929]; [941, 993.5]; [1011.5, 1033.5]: 3.9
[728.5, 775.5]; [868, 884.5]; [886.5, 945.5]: -1.5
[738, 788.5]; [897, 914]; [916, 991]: -1.0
